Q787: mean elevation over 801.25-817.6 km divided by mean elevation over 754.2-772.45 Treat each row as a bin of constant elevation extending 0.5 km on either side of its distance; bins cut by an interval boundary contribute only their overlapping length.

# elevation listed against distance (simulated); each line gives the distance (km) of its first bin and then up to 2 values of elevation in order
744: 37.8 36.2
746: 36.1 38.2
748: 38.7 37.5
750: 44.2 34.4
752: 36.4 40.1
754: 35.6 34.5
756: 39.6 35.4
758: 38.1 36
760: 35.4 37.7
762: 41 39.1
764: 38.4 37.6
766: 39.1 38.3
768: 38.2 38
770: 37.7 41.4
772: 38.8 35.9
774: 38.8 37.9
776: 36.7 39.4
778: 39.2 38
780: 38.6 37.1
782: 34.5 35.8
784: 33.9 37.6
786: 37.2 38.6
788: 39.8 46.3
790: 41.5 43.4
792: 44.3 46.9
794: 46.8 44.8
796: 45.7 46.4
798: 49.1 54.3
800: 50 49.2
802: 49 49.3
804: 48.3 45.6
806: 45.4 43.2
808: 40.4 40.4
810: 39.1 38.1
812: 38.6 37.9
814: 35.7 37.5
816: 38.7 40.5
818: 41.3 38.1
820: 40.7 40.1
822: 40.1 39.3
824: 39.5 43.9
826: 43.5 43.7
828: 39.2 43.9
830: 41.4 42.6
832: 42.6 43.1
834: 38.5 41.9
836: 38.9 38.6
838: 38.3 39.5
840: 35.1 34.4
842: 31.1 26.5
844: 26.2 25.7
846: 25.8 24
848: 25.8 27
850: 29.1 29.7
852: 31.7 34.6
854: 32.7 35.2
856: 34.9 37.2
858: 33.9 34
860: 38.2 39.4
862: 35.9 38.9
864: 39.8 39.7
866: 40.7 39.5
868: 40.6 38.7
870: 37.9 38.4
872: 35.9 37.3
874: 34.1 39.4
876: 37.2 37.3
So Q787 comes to 1.1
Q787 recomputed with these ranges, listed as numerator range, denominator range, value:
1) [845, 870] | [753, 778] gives 0.91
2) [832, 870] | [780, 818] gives 0.82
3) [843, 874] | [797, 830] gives 0.80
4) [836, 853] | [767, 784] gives 0.82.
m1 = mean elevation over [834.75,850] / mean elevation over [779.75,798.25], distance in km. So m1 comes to 0.76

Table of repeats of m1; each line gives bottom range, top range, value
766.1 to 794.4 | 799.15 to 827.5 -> 1.07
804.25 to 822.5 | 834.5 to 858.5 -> 0.81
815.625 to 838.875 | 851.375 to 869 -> 0.90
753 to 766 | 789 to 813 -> 1.20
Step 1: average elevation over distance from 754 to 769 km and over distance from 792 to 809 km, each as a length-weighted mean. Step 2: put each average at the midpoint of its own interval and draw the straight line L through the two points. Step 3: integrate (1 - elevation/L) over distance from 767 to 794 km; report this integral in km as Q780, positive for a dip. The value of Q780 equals 1.9 km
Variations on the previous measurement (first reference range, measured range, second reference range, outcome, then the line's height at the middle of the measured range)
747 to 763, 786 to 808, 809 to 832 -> -3.60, 39.3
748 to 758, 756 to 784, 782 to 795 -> 0.97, 39.2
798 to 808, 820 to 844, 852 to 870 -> 1.95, 42.5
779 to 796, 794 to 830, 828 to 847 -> -4.24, 38.4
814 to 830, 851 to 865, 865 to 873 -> 1.21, 39.2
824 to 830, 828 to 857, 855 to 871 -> 4.43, 40.5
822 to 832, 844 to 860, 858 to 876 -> 3.47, 39.4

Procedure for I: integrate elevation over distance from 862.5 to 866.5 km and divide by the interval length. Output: 39.8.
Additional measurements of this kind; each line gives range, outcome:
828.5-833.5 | 42.7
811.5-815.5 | 37.4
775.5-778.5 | 38.4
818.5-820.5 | 39.4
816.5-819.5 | 40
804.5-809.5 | 43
